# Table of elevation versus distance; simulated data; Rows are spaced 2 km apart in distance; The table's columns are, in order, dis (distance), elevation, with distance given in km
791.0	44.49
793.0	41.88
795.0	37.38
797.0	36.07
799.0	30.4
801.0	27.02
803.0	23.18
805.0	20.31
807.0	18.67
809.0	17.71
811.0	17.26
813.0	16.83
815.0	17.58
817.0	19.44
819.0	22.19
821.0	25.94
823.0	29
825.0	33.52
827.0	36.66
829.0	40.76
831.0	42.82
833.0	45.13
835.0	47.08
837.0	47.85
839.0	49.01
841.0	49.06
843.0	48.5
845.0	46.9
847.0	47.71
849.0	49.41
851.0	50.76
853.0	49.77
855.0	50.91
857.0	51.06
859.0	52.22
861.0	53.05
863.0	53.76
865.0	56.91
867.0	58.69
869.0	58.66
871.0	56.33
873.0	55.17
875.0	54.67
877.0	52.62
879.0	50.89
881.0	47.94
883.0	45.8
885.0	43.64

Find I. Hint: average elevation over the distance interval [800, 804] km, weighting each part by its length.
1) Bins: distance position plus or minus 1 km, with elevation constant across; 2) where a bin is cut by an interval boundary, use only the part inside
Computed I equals 25.1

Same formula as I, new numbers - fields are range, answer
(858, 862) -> 52.6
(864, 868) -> 57.8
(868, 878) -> 55.5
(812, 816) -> 17.2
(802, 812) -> 19.4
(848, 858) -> 50.4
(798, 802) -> 28.7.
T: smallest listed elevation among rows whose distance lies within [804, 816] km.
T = 16.83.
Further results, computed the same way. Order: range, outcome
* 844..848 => 46.9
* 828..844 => 40.76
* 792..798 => 36.07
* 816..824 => 19.44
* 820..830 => 25.94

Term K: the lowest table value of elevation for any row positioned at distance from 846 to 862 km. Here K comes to 47.71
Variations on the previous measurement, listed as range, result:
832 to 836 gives 45.13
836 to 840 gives 47.85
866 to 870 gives 58.66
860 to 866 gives 53.05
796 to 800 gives 30.4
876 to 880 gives 50.89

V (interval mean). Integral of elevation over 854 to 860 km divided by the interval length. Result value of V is 51.4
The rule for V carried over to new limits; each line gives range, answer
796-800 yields 33.2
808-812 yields 17.5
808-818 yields 17.8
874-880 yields 52.7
